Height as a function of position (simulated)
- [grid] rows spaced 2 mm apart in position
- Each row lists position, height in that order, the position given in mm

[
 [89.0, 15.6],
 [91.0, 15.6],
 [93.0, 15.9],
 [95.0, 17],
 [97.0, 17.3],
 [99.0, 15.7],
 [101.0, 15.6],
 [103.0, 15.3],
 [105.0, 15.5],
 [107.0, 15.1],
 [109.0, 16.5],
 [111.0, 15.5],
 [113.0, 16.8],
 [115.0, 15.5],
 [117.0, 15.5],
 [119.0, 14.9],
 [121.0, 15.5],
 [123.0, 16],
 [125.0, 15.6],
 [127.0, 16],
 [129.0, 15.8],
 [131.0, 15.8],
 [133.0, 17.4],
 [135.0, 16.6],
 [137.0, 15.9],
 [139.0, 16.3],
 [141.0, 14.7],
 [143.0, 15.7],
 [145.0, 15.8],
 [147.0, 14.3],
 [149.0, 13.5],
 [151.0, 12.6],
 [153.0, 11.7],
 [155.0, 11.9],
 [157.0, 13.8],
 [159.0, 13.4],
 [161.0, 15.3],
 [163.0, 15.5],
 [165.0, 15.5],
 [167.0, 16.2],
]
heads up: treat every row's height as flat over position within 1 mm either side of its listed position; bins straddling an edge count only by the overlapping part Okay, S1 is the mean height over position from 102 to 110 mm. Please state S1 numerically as 15.6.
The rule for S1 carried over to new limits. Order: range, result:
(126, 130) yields 15.9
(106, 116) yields 15.9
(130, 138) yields 16.4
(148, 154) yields 12.6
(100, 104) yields 15.4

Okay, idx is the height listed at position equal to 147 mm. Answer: 14.3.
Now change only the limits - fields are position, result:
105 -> 15.5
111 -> 15.5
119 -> 14.9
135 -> 16.6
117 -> 15.5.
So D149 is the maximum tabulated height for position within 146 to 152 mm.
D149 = 14.3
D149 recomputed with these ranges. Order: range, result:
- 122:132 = 16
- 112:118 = 16.8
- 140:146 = 15.8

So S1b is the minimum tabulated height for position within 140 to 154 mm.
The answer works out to 11.7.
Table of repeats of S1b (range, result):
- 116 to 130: 14.9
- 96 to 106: 15.3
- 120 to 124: 15.5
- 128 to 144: 14.7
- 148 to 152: 12.6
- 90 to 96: 15.6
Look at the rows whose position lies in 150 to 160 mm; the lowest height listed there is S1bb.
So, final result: 11.7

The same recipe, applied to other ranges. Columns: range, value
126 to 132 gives 15.8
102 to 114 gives 15.1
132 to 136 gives 16.6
